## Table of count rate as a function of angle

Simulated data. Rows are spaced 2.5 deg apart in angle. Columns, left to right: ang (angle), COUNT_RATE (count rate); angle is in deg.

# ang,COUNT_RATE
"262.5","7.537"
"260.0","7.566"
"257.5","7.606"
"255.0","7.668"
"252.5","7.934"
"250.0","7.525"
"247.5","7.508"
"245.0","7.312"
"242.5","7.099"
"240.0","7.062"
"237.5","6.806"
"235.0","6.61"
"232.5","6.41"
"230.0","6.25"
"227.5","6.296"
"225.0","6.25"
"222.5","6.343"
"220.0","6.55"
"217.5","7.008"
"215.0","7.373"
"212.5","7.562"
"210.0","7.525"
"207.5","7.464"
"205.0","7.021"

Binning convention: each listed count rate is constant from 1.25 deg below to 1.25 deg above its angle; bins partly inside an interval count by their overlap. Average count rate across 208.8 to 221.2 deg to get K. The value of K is 7.2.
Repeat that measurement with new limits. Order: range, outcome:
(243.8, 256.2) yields 7.59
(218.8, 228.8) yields 6.36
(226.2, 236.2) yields 6.39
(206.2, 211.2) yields 7.49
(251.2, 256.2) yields 7.8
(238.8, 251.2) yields 7.3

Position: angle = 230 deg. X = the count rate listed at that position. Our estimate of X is 6.25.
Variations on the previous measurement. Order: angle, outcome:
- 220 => 6.55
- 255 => 7.668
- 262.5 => 7.537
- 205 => 7.021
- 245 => 7.312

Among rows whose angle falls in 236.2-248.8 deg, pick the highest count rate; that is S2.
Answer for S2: 7.508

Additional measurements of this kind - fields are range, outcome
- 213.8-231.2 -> 7.373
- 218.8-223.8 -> 6.55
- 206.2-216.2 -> 7.562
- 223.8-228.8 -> 6.296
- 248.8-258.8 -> 7.934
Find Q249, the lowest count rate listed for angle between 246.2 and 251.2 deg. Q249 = 7.508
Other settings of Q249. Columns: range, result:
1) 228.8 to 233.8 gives 6.25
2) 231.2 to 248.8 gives 6.41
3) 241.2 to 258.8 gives 7.099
